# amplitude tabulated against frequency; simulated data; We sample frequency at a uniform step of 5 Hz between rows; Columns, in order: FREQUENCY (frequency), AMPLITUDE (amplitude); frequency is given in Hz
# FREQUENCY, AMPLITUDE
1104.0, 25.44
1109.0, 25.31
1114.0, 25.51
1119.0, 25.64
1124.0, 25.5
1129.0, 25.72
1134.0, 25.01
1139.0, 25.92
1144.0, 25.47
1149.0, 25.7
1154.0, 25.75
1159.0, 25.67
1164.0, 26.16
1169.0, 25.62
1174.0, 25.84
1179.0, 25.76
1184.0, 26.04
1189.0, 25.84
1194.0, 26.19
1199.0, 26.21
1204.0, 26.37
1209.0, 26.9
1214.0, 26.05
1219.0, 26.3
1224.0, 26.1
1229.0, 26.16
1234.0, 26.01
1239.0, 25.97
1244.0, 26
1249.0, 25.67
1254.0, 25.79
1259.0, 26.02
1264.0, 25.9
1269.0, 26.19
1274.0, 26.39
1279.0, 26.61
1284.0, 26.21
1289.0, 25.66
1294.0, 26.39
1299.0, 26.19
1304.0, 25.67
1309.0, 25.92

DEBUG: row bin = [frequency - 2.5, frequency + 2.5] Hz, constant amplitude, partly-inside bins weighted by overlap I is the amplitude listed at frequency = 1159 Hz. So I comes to 25.67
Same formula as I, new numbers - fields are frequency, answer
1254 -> 25.79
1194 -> 26.19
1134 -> 25.01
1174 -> 25.84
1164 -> 26.16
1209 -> 26.9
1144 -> 25.47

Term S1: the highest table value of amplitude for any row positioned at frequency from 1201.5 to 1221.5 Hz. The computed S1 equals 26.9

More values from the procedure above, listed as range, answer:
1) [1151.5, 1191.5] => 26.16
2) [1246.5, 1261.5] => 26.02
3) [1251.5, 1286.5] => 26.61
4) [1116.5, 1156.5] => 25.92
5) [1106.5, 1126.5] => 25.64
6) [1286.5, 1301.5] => 26.39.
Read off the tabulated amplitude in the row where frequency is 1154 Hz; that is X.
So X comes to 25.75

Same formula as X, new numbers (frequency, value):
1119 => 25.64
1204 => 26.37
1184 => 26.04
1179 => 25.76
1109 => 25.31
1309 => 25.92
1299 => 26.19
